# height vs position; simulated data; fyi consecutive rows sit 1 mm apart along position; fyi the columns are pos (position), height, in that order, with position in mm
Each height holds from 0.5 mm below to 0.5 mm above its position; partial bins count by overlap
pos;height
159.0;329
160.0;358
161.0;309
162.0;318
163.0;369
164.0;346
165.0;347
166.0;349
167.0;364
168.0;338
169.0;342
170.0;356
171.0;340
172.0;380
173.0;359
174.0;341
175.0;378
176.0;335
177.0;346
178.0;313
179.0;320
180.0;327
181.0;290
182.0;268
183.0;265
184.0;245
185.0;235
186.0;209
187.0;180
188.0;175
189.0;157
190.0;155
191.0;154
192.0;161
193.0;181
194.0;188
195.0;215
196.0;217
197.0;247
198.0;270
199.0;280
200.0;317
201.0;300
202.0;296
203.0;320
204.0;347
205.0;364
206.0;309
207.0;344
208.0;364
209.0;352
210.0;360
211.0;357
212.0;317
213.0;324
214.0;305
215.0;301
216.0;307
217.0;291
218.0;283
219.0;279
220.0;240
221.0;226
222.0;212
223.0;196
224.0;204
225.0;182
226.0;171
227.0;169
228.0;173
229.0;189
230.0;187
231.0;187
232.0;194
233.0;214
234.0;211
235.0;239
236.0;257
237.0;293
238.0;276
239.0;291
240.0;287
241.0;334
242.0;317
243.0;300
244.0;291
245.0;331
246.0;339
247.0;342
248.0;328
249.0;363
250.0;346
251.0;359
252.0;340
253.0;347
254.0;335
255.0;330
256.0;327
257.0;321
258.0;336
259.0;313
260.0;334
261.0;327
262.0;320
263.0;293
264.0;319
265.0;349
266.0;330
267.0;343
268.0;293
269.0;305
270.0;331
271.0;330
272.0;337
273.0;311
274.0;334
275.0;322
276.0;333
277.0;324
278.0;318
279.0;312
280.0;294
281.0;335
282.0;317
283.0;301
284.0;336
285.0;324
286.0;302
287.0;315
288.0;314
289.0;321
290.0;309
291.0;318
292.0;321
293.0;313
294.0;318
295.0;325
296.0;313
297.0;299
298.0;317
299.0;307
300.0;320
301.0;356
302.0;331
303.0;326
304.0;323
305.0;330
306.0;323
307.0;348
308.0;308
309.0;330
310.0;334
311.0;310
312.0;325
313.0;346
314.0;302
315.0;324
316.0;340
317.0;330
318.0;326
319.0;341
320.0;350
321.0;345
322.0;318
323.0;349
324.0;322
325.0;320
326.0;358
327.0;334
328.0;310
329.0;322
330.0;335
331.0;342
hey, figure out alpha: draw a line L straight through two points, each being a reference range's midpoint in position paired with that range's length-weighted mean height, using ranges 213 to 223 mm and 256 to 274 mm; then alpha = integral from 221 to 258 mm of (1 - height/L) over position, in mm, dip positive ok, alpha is 3.1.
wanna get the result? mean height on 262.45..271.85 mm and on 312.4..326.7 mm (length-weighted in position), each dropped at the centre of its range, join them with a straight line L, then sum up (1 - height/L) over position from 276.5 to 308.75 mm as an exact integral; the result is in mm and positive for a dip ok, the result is 0.81 mm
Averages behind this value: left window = 322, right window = 334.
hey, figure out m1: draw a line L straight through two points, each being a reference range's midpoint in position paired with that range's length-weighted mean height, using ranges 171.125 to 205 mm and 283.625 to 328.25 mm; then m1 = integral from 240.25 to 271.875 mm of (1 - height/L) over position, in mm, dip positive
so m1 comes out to -2.8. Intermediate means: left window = 268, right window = 325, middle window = 328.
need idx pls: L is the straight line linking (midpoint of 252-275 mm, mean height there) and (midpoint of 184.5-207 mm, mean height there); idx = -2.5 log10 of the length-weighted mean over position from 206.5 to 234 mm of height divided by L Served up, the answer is 0.06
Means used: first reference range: 242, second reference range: 326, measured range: 256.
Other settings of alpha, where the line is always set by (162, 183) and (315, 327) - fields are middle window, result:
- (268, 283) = 0.73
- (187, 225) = 8.09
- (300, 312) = 0.27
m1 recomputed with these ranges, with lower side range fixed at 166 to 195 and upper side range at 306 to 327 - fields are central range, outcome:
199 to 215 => -2.4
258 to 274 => -0.7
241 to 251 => -0.9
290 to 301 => 0.2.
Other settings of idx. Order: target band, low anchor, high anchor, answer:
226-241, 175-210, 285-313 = 0.26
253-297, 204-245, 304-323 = -0.06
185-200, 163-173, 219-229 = 0.36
